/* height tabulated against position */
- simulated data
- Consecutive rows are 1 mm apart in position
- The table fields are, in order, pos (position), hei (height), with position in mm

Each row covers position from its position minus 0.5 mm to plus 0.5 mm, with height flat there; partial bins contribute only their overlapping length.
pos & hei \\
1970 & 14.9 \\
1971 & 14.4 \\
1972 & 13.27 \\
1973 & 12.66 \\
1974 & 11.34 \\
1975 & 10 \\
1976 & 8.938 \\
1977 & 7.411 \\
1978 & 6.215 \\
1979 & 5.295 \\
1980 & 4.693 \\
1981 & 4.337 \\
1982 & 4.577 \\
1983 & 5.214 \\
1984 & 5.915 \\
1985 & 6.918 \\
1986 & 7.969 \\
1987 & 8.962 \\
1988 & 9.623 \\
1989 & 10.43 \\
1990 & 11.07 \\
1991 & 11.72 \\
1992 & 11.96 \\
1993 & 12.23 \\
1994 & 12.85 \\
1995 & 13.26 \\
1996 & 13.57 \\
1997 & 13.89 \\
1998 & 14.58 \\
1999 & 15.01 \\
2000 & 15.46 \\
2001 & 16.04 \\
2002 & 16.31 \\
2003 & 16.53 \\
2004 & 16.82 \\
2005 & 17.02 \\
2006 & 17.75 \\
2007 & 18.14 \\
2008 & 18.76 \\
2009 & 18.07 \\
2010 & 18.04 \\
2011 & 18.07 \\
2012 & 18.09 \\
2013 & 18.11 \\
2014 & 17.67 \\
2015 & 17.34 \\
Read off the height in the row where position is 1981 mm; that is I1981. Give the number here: 4.337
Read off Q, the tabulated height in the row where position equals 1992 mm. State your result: 11.96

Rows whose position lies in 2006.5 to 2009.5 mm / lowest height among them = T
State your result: 18.07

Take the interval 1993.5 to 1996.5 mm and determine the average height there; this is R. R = 13.2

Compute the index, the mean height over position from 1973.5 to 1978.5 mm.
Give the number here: 8.78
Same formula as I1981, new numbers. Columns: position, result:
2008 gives 18.76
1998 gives 14.58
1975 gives 10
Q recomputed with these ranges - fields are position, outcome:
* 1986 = 7.969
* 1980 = 4.693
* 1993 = 12.23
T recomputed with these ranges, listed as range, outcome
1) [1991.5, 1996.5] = 11.96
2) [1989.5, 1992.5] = 11.07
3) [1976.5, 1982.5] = 4.337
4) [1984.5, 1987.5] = 6.918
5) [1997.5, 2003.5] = 14.58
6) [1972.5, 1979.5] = 5.295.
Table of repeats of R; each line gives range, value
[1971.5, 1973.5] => 13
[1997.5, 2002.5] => 15.5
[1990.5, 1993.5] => 12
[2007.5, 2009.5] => 18.4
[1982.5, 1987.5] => 7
